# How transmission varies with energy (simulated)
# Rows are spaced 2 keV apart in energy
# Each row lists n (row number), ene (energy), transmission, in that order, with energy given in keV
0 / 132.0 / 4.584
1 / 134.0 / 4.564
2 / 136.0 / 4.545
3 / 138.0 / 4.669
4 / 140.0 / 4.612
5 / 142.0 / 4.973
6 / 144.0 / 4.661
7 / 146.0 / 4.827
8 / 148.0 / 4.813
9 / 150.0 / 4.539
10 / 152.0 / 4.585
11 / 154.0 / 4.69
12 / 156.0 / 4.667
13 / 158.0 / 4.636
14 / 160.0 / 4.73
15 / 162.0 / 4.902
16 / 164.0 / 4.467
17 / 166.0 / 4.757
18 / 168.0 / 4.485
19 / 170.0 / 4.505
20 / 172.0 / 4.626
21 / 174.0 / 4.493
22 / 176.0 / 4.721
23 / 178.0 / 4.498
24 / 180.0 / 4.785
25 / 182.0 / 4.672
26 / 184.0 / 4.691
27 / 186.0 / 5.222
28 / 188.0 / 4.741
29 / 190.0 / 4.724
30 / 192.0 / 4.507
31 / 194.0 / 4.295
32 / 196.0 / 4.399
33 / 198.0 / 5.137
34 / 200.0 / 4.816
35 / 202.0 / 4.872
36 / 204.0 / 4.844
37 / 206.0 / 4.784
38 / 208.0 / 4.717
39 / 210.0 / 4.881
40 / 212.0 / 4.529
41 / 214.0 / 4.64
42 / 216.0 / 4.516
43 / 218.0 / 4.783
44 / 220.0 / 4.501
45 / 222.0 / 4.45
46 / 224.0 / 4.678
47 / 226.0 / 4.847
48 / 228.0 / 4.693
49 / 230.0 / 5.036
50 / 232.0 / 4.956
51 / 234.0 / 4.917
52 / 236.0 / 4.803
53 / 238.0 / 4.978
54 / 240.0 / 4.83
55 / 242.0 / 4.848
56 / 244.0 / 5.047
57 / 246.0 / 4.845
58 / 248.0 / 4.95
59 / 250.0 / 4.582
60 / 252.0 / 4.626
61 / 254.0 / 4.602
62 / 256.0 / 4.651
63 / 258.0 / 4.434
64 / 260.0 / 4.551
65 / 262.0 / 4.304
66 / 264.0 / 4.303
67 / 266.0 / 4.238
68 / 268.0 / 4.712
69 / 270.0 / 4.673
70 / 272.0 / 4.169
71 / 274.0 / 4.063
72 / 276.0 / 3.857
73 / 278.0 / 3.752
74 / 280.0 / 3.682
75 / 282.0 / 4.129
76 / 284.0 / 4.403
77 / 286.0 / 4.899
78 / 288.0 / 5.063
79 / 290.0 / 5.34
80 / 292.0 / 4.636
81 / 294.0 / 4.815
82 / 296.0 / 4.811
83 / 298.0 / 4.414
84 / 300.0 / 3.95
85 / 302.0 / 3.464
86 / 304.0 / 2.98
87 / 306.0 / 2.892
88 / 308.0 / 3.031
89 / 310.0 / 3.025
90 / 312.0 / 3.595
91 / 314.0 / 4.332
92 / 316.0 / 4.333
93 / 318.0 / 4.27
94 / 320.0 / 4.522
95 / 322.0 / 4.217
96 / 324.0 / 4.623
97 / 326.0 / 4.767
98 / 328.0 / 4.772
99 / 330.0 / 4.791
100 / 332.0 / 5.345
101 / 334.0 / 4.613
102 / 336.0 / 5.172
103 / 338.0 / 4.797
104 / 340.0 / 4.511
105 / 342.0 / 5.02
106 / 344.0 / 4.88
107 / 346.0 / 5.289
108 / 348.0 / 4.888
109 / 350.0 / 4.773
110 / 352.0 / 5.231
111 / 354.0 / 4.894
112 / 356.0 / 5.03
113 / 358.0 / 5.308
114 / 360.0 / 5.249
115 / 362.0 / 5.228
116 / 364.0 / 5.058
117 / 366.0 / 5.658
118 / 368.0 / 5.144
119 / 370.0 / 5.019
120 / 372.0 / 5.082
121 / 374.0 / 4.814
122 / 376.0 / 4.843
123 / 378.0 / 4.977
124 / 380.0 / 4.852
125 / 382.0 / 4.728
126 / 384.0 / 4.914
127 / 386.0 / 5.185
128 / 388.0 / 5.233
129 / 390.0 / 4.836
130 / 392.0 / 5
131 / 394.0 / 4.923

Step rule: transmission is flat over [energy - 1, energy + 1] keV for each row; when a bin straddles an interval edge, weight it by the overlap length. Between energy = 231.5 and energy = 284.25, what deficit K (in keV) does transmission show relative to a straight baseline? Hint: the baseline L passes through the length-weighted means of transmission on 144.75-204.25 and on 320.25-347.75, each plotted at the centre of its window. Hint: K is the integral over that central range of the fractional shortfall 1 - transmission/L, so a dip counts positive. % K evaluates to 2.7 keV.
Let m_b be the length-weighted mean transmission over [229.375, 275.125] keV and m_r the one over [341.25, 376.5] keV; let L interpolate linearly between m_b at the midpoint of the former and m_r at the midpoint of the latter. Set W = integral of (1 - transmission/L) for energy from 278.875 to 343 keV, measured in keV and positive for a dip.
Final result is 7.1 keV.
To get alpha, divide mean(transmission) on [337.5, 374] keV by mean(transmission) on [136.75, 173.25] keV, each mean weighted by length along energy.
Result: 1.08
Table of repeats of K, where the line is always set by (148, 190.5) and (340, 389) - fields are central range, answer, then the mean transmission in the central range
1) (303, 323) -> 5.0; 3.72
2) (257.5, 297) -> 3.5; 4.44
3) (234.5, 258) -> 0.2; 4.78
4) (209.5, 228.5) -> 0.5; 4.64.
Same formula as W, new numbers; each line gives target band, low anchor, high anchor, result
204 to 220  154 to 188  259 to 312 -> -0.7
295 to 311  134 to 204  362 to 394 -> 4.3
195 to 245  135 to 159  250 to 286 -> -3.5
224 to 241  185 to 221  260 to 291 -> -1.1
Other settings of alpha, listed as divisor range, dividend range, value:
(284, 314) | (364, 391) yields 1.23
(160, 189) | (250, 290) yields 0.94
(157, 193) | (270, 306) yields 0.91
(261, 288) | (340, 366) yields 1.19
